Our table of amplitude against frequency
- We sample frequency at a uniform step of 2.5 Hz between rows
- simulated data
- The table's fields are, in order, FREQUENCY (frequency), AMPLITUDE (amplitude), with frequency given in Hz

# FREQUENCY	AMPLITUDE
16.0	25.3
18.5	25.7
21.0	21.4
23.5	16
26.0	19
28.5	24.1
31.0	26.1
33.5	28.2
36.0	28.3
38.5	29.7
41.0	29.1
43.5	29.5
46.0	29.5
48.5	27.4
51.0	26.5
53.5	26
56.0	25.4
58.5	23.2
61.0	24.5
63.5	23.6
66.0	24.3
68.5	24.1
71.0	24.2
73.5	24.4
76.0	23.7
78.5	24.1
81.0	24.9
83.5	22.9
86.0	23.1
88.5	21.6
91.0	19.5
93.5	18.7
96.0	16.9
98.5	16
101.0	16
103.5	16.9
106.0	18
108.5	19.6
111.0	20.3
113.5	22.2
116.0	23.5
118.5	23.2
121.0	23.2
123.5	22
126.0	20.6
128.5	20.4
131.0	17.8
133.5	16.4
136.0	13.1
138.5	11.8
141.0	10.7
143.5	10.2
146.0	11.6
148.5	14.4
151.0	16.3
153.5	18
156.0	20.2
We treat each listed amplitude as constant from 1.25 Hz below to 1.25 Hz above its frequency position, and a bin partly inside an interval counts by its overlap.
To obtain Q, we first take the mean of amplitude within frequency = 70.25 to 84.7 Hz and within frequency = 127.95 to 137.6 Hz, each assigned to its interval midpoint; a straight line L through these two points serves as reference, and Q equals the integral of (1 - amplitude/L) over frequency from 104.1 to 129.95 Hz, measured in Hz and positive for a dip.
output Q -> -3.6 Hz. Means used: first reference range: 24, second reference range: 16.5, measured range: 21.2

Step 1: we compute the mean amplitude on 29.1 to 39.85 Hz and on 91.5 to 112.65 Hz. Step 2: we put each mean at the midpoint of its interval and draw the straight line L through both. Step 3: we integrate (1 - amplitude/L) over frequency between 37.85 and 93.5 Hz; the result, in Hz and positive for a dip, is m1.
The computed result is -3.8 Hz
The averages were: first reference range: 27.8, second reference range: 17.9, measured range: 24.9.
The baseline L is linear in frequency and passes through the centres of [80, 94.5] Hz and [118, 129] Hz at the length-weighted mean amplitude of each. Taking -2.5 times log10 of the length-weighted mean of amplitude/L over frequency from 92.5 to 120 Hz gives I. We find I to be 0.14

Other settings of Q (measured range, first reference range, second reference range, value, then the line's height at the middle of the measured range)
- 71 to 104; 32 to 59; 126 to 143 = 1.52 Hz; 21.8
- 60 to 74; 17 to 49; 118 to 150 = -1.02 Hz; 22.5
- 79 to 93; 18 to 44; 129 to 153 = -1.99 Hz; 19.5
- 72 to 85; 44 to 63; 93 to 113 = -1.19 Hz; 22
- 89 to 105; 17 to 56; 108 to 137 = 3.19 Hz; 21.9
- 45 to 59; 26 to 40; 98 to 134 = -0.77 Hz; 25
